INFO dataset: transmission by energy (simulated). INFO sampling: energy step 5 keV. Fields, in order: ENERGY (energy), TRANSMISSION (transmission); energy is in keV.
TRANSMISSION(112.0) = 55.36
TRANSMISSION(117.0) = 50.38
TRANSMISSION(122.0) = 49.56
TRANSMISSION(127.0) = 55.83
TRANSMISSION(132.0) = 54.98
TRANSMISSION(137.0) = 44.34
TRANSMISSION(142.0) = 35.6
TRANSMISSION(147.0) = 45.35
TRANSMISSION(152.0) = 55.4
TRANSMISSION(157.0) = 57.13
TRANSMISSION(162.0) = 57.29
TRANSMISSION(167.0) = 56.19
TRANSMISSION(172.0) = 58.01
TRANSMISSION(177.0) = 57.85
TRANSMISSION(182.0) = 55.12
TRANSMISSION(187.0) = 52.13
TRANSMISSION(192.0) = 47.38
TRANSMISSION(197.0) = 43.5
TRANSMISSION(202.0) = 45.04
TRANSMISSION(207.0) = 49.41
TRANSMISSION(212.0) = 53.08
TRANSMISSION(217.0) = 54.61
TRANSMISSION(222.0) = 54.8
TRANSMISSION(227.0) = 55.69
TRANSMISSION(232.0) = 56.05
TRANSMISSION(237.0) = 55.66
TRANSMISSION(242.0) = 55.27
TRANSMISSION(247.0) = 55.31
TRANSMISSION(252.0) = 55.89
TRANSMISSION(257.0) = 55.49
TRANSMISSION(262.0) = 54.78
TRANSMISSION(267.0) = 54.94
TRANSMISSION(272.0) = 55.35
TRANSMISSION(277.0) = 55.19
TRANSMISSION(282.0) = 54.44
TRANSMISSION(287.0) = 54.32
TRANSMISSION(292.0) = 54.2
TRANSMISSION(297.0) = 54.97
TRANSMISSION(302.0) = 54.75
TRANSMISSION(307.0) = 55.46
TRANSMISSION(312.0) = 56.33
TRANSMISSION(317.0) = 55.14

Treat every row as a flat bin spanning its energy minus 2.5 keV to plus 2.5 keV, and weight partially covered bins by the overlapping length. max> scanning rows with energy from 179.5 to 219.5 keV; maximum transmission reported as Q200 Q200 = 55.12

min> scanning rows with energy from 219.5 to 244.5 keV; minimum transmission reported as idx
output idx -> 54.8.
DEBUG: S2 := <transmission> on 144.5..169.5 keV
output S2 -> 54.3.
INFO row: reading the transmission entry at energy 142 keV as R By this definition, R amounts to 35.6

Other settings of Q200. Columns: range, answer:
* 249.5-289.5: 55.89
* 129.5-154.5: 55.4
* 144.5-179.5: 58.01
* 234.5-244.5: 55.66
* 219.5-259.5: 56.05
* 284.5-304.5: 54.97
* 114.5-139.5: 55.83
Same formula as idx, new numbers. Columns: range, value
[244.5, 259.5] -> 55.31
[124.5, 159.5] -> 35.6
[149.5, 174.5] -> 55.4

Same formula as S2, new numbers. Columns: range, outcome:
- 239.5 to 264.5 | 55.3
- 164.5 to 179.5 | 57.4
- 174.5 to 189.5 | 55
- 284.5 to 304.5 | 54.6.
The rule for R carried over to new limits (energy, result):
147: 45.35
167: 56.19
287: 54.32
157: 57.13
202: 45.04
